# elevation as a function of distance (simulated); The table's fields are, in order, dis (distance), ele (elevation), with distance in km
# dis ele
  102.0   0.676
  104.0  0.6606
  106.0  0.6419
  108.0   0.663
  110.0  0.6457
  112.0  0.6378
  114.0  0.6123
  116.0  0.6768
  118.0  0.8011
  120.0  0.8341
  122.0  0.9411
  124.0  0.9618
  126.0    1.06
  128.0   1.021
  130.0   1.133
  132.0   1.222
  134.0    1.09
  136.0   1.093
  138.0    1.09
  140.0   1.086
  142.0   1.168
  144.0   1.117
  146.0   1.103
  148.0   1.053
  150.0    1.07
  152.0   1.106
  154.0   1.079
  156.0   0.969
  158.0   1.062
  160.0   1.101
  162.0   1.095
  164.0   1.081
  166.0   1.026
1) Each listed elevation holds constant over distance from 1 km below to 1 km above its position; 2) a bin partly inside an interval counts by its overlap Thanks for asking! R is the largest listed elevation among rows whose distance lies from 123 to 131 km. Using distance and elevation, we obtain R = 1.133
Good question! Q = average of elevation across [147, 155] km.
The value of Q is 1.08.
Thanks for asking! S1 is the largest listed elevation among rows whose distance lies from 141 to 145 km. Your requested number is 1.168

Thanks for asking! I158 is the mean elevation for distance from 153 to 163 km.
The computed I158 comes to 1.06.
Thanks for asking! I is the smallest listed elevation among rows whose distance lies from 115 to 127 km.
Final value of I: 0.6768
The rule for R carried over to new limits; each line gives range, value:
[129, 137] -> 1.222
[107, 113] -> 0.663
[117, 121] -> 0.8341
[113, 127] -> 1.06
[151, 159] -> 1.106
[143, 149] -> 1.117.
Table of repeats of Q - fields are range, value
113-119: 0.697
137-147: 1.11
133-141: 1.09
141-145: 1.14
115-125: 0.843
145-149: 1.08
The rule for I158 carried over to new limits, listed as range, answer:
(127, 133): 1.13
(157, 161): 1.08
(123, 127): 1.01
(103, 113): 0.65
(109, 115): 0.632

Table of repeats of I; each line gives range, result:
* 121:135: 0.9411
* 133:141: 1.086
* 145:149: 1.053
